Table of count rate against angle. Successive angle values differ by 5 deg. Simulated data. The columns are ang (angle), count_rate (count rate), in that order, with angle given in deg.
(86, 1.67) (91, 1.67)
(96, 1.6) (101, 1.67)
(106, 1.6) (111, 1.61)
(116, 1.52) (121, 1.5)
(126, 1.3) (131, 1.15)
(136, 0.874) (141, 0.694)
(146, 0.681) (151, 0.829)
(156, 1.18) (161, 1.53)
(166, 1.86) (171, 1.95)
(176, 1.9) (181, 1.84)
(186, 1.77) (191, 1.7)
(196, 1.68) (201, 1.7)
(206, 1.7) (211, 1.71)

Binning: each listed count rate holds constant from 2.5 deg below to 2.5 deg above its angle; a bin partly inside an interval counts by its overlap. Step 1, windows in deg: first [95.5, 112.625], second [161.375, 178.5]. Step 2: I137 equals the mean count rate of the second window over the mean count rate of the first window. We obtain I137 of 1.1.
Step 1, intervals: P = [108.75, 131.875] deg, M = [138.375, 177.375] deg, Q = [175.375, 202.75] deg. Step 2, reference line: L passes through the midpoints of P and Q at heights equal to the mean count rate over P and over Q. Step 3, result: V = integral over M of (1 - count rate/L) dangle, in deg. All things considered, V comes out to 7.6 deg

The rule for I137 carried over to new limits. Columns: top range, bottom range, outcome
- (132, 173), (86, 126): 0.75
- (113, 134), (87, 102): 0.83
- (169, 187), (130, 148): 2.26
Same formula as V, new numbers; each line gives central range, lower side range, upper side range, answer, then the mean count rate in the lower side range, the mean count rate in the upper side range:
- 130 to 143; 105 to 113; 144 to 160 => 3.4 deg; 1.61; 0.963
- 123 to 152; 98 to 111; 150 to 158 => 7.1 deg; 1.63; 1.03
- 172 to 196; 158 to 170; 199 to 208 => -1.4 deg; 1.71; 1.7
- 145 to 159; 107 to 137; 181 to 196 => 5.4 deg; 1.36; 1.74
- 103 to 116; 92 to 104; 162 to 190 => 0.6 deg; 1.64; 1.84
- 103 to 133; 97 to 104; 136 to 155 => -3.3 deg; 1.65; 0.788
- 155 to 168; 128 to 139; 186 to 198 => -1.9 deg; 1.01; 1.71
